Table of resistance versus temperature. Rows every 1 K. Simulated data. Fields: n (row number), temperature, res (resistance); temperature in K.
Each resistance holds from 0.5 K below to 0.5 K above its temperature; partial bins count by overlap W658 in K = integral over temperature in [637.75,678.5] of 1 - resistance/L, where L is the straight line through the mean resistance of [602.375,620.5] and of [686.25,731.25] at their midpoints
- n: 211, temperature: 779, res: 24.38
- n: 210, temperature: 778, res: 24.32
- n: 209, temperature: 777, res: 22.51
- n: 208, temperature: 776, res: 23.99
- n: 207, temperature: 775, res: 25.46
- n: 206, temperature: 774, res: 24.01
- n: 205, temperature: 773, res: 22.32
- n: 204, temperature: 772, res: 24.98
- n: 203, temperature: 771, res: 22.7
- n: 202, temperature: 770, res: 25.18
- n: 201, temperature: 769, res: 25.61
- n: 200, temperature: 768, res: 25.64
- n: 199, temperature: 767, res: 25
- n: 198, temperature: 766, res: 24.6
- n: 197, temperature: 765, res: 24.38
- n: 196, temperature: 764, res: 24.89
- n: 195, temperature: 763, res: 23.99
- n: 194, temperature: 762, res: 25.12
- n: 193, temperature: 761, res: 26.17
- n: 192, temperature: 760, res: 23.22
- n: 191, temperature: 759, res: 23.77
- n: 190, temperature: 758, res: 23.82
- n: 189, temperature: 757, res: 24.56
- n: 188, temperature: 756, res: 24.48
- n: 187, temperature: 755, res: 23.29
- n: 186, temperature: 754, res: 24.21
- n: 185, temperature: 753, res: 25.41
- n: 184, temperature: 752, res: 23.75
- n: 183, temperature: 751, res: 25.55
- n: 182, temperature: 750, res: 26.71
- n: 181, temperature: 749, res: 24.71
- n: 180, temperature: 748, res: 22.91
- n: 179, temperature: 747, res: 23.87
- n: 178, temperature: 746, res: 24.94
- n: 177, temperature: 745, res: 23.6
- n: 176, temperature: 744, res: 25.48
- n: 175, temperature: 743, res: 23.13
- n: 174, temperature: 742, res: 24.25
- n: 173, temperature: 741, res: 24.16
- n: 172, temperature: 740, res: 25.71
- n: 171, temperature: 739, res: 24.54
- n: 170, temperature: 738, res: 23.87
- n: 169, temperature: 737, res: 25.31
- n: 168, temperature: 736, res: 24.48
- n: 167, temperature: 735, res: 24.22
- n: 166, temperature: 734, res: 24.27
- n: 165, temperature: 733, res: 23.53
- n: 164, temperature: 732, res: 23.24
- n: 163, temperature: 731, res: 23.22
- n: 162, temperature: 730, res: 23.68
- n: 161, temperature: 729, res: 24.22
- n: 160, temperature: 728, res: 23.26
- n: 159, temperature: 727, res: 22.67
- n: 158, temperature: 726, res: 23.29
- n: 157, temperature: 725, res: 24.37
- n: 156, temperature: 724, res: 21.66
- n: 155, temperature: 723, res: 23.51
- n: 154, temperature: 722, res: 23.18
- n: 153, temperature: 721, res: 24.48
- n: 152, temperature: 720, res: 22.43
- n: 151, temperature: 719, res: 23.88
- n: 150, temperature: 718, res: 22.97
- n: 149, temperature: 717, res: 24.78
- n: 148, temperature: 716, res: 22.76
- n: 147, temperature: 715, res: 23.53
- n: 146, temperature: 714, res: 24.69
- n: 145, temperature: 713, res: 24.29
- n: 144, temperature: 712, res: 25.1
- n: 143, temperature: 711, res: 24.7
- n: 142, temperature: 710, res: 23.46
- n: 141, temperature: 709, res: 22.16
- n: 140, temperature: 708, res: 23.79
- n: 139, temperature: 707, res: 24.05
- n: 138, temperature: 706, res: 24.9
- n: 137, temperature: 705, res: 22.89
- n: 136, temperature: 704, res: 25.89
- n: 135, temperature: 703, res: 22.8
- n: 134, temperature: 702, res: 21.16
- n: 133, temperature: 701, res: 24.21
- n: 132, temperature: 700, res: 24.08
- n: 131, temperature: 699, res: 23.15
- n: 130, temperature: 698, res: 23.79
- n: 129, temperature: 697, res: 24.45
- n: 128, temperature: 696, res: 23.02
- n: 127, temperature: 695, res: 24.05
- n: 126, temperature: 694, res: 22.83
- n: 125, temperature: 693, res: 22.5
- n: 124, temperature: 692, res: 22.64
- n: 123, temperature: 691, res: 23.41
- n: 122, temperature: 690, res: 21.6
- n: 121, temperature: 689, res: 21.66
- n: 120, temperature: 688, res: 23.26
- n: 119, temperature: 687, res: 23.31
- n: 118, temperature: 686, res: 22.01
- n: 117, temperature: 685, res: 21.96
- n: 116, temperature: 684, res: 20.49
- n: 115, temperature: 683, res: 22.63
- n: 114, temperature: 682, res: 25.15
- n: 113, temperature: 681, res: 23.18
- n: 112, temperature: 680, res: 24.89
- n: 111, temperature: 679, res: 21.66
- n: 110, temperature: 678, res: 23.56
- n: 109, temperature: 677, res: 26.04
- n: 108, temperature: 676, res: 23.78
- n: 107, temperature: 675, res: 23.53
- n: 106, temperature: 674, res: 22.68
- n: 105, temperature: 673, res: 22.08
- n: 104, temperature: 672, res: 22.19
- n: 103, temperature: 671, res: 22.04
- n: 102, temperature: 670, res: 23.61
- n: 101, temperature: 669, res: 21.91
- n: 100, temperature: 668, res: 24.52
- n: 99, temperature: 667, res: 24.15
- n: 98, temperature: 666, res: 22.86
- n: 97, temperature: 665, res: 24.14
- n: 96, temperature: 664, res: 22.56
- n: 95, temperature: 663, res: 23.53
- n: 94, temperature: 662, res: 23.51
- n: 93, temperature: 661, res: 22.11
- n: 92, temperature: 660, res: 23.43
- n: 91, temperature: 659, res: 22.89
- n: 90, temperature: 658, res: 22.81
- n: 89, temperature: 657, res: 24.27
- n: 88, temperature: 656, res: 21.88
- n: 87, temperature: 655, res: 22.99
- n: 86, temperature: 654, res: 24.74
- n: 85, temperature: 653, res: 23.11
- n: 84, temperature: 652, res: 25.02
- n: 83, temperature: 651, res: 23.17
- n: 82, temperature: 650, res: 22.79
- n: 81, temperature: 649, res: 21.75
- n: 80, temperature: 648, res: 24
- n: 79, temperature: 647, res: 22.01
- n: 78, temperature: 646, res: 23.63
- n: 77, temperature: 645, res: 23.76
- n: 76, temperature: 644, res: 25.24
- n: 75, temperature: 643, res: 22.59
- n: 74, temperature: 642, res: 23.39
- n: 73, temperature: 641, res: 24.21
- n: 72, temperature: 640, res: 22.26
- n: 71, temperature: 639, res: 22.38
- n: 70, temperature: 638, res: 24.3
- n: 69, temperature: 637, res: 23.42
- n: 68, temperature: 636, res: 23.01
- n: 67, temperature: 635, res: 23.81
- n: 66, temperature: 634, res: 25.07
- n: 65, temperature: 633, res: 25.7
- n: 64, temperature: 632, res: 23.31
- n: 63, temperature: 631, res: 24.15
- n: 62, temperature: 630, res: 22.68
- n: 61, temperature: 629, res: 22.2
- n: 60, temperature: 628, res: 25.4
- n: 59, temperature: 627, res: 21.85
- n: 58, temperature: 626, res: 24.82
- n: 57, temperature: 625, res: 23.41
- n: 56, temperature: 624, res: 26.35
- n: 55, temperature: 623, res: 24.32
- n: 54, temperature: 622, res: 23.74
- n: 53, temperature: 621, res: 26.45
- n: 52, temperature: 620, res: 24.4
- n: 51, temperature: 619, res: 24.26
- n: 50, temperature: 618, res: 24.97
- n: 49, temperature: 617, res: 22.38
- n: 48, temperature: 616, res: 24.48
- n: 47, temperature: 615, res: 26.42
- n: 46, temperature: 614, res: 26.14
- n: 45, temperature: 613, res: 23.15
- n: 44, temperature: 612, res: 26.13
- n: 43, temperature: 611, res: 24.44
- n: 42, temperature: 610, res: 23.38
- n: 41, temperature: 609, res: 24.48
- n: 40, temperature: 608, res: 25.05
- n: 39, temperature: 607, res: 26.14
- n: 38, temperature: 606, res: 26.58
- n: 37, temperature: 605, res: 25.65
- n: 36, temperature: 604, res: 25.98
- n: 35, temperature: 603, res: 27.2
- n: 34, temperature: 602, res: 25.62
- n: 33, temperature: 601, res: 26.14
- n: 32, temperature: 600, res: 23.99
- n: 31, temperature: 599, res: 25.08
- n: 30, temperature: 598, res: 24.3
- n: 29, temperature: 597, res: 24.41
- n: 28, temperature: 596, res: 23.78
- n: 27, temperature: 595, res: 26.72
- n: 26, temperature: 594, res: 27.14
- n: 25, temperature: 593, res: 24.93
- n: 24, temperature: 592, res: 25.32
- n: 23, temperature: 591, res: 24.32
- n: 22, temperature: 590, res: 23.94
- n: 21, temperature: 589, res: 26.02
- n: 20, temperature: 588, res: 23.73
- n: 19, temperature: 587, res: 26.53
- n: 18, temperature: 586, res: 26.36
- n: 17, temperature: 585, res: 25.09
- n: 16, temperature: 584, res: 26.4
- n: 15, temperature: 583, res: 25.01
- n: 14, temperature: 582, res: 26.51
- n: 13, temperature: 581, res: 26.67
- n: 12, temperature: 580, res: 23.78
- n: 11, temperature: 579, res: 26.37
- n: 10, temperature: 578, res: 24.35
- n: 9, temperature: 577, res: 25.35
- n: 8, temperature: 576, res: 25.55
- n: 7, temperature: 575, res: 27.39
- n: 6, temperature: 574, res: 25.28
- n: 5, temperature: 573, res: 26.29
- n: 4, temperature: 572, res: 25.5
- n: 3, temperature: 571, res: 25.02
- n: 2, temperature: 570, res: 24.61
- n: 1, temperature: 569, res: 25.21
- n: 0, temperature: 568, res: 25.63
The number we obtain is 1.7 K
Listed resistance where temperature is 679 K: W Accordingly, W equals 21.66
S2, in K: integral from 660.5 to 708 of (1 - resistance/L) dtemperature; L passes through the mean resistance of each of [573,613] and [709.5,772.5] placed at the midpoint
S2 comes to 2.8 K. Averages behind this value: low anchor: 25.4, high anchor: 24.2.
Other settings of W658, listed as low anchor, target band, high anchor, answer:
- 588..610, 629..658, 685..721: 1.2 K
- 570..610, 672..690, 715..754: 1.1 K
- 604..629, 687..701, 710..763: 0.7 K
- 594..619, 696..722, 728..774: 0.9 K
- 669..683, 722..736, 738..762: 0.4 K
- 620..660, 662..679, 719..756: 0.4 K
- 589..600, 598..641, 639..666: -0.5 K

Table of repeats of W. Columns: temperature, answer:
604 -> 25.98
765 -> 24.38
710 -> 23.46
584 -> 26.4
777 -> 22.51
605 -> 25.65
